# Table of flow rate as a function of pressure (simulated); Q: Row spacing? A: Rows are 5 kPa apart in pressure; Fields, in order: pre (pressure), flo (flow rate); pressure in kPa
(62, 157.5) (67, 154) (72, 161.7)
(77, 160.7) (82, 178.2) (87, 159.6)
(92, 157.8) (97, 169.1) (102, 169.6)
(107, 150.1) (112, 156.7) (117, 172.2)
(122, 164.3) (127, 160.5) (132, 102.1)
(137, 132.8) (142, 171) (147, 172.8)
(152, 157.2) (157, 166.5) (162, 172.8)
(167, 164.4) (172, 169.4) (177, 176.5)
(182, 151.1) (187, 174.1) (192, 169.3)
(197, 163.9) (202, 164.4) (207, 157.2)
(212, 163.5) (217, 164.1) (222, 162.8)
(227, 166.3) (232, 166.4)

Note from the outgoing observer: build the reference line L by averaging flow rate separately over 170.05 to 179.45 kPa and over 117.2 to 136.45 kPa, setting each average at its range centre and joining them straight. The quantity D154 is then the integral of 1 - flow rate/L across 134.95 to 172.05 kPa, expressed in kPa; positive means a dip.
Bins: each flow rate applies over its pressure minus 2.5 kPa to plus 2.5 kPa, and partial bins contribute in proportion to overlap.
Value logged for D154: -0.62 kPa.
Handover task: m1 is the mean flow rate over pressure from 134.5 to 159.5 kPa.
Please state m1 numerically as 160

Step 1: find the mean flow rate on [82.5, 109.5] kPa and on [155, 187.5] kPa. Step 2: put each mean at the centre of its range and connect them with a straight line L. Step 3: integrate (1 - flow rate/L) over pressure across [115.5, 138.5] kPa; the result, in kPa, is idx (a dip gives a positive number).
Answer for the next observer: 2.6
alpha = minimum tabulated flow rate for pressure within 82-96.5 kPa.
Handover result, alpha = 157.8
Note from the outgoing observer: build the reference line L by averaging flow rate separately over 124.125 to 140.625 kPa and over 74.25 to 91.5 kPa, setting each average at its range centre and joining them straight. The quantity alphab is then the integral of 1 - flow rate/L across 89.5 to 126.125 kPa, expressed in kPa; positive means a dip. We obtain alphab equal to -3.2 kPa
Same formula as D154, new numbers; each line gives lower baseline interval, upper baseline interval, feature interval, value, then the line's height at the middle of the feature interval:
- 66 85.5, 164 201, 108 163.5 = 3.0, 166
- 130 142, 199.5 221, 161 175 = -2.5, 144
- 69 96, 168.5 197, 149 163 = 0.1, 167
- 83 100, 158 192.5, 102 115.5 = 0.6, 165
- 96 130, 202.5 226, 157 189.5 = -1.1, 162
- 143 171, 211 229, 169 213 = 0.0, 166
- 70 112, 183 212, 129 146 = 2.5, 164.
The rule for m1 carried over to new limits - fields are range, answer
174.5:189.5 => 167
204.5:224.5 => 162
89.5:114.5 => 161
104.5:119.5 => 160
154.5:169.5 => 168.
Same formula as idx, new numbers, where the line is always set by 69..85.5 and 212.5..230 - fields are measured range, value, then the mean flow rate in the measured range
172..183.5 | -0.1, 166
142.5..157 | -0.1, 166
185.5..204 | -0.3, 168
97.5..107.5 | 0.1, 164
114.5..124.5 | -0.2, 168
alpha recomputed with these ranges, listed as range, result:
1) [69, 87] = 159.6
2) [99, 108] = 150.1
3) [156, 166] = 166.5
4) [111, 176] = 102.1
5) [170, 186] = 151.1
